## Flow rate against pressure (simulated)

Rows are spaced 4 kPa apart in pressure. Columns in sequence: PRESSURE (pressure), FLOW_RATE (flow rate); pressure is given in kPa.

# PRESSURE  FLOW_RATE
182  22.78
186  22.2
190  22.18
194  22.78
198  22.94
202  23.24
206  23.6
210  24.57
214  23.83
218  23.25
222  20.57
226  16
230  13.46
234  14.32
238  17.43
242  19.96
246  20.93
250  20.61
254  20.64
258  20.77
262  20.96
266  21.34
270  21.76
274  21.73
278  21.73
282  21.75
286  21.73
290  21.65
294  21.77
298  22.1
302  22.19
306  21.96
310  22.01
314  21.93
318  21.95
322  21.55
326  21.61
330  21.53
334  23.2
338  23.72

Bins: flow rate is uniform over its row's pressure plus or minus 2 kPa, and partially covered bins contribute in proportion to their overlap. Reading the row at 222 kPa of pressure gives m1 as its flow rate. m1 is 20.57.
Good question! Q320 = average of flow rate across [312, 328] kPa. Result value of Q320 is 21.8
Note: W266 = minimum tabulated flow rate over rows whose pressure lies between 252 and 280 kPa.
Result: 20.64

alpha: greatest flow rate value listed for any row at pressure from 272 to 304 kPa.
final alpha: 22.19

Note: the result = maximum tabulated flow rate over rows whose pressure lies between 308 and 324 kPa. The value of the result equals 22.01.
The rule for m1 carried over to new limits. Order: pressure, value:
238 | 17.43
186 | 22.2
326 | 21.61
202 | 23.24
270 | 21.76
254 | 20.64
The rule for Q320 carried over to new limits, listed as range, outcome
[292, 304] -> 22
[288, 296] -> 21.7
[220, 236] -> 16.1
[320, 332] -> 21.6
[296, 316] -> 22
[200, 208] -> 23.4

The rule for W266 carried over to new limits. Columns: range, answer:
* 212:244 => 13.46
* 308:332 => 21.53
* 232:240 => 14.32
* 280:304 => 21.65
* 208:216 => 23.83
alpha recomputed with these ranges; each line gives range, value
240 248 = 20.93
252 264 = 20.96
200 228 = 24.57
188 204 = 23.24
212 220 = 23.83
